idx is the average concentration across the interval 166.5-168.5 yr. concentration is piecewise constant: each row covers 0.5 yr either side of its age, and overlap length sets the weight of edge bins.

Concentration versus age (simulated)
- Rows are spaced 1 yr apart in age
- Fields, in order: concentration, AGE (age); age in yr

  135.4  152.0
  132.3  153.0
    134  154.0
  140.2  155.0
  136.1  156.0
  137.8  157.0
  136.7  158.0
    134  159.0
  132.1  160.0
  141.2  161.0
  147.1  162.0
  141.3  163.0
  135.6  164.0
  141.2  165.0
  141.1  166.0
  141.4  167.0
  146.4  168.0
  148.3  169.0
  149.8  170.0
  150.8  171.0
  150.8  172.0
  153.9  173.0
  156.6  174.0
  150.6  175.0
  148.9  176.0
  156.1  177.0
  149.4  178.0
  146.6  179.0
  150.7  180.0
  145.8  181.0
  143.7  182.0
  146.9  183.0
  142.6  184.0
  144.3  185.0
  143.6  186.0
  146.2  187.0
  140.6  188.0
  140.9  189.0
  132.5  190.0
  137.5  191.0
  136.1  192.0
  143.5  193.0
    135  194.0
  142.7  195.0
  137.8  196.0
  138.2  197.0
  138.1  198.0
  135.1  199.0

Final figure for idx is 144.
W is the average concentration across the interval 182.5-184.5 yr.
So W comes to 145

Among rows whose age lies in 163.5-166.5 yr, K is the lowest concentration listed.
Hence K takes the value 135.6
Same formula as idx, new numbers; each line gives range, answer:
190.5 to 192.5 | 137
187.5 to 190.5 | 138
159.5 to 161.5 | 137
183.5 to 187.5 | 144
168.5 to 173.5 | 151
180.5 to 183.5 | 145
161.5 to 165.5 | 141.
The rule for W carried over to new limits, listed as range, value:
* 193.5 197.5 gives 138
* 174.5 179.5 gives 150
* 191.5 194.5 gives 138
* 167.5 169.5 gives 147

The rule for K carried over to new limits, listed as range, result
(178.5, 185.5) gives 142.6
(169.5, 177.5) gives 148.9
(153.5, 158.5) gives 134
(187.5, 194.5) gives 132.5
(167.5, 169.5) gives 146.4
